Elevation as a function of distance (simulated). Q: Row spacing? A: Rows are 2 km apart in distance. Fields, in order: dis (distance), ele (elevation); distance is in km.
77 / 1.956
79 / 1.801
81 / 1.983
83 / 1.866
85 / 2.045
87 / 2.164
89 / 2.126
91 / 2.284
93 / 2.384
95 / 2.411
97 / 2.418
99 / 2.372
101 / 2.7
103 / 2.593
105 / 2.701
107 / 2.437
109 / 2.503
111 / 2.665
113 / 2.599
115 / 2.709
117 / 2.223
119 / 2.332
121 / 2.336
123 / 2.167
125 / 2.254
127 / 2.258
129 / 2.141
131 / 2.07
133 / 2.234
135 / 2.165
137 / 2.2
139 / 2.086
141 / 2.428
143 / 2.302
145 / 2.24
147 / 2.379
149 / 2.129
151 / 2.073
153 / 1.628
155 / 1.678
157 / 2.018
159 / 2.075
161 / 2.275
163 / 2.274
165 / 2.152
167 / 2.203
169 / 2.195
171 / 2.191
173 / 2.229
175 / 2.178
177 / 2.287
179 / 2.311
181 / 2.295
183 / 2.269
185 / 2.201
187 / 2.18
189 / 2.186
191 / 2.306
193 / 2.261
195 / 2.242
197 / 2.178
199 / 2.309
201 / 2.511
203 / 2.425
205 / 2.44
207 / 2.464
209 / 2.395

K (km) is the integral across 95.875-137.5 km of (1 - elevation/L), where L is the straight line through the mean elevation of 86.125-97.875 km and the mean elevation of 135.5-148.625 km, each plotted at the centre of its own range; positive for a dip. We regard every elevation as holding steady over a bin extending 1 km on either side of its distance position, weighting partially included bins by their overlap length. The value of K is -1.9 km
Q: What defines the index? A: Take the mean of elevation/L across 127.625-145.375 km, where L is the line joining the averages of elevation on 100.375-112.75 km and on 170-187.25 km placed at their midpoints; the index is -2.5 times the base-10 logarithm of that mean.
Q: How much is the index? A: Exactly 0.112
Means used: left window 2.6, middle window 2.21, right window 2.24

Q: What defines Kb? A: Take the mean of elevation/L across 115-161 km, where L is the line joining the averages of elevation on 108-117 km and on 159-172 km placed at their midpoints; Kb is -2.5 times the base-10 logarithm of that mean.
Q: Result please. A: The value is 0.11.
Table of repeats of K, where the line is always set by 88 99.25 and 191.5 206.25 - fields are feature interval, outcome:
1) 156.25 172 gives 1.08 km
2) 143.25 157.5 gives 1.83 km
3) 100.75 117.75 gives -1.74 km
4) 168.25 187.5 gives 0.84 km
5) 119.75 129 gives 0.35 km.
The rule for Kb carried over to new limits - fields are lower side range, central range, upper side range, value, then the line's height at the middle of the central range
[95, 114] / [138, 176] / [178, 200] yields 0.10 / 2.36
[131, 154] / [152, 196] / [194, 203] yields 0.04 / 2.25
